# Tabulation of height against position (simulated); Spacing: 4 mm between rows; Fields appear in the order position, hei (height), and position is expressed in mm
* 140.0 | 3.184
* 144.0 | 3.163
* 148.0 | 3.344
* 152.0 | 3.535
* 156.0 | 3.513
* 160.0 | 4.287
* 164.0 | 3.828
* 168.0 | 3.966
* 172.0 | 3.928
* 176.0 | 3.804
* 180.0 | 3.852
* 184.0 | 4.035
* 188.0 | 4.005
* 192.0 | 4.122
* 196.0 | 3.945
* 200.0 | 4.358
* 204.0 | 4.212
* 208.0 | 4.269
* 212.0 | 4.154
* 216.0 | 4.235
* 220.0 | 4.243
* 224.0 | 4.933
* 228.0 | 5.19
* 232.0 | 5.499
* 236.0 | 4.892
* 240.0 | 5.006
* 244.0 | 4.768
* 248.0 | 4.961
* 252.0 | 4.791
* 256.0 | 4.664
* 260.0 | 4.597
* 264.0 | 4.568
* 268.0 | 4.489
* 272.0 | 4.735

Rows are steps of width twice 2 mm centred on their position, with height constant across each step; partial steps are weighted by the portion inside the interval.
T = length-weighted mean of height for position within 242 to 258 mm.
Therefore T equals 4.8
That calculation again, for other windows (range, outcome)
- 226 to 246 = 5.07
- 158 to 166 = 4.06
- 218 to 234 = 4.97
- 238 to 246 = 4.89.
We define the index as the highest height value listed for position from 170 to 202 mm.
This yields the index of 4.358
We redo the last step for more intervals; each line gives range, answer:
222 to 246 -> 5.499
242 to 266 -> 4.961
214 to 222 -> 4.243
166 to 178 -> 3.966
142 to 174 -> 4.287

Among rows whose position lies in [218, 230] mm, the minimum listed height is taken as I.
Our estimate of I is 4.243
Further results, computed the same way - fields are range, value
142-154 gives 3.163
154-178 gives 3.513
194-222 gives 3.945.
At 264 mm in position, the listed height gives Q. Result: 4.568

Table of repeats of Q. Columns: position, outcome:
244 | 4.768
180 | 3.852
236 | 4.892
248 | 4.961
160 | 4.287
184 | 4.035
